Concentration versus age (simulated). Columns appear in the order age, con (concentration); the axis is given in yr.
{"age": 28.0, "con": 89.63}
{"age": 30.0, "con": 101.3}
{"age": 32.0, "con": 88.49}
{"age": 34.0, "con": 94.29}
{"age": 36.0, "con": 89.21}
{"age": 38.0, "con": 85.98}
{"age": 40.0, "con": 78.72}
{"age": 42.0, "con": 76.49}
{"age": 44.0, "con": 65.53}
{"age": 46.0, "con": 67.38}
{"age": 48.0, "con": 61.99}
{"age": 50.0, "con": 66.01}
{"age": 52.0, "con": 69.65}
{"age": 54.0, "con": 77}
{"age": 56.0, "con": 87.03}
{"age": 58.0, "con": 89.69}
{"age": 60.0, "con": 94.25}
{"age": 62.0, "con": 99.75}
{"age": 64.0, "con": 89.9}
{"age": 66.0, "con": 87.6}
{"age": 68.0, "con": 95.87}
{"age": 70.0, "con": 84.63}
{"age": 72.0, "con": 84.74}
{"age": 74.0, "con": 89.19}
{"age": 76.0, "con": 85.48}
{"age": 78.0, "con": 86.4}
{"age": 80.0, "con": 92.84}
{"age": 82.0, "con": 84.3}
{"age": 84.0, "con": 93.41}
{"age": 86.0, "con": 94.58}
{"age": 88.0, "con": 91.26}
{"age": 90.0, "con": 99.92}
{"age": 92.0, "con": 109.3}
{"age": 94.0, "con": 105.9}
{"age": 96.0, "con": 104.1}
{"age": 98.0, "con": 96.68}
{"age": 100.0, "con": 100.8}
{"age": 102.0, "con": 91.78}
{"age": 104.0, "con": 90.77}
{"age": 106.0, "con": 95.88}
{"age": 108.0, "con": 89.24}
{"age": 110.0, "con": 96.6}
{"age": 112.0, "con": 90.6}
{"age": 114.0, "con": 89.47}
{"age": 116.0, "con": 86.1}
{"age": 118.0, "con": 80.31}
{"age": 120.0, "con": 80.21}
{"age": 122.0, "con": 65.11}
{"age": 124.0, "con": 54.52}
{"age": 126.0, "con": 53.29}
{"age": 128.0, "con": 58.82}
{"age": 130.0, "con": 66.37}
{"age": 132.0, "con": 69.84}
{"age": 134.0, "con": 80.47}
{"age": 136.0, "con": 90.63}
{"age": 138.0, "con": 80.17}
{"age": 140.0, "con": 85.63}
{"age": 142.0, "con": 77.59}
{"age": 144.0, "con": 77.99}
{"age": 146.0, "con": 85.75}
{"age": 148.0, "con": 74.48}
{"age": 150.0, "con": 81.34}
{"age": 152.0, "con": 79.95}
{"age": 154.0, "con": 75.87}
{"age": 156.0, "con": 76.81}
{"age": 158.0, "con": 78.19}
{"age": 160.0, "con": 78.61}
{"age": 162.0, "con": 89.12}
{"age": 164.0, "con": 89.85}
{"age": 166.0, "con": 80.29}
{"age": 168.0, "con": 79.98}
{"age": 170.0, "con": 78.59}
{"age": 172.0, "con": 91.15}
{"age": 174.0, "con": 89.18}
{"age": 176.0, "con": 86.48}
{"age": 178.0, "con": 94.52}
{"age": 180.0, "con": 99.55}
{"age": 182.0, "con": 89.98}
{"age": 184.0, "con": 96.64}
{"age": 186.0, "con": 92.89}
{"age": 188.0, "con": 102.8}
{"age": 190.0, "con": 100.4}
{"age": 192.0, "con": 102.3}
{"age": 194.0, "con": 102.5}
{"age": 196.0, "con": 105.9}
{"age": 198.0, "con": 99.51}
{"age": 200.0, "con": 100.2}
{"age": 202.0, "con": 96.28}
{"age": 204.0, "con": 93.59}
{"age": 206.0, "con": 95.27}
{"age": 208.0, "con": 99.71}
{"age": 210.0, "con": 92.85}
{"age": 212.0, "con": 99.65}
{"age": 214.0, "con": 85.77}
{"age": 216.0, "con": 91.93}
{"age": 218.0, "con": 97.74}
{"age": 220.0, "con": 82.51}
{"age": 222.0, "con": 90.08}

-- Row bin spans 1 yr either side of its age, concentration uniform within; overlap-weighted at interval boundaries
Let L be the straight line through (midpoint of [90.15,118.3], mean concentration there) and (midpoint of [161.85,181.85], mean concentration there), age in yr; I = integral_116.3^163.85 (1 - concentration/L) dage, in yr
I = 7.9 yr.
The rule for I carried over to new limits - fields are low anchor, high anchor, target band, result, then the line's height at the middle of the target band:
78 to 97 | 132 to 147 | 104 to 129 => 2.8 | 88.4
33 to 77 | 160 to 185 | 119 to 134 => 3.7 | 86.2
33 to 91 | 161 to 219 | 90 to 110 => -2.4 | 87.6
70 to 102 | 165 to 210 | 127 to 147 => 3.6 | 94.3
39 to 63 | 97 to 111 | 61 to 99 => -2.8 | 87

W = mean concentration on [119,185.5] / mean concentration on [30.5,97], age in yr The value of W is 0.92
